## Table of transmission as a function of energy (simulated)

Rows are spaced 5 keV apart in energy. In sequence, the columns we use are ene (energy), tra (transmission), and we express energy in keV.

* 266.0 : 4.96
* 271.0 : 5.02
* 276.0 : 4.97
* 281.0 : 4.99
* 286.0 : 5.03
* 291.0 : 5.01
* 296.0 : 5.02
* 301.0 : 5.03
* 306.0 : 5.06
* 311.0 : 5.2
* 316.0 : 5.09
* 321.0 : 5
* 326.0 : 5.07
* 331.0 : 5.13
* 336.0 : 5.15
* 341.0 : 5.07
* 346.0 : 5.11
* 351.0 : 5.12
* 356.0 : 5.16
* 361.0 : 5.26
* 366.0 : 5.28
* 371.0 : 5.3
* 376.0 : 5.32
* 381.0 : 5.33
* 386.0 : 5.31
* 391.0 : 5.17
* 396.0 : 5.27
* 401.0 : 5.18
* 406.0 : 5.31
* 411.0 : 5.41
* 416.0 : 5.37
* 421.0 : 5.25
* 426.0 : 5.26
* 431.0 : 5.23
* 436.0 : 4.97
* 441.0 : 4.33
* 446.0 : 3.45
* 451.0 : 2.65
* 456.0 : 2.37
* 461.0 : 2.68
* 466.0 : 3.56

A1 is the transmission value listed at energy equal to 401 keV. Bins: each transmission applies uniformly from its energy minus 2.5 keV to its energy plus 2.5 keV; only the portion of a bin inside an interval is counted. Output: 5.18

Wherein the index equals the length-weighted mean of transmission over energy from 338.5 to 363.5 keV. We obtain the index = 5.14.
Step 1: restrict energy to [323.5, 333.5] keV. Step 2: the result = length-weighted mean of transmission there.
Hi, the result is 5.1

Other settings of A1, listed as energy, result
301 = 5.03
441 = 4.33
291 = 5.01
